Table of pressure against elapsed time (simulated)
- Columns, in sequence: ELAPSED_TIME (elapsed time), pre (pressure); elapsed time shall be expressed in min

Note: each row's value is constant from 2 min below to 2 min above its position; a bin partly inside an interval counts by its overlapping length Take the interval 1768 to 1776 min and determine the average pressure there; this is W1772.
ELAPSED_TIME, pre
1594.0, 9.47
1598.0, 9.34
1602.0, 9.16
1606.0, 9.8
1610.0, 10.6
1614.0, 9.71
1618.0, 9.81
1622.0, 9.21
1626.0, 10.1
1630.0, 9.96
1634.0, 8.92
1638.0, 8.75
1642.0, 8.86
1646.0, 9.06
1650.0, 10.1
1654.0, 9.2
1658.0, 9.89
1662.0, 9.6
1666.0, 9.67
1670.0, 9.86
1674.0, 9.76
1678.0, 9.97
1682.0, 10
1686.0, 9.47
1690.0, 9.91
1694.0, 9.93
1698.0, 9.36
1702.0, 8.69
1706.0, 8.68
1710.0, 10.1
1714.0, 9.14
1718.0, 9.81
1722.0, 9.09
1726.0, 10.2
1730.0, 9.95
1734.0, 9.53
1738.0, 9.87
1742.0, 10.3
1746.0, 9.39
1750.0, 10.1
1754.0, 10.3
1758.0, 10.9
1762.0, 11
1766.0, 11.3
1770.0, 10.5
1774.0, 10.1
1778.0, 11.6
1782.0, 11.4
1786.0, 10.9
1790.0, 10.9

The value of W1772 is 10.3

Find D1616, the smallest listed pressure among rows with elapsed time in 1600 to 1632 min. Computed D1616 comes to 9.16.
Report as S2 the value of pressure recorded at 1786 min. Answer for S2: 10.9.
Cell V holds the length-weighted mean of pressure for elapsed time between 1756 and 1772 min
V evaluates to 10.9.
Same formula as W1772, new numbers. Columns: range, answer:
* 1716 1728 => 9.7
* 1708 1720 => 9.68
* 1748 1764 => 10.6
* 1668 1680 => 9.86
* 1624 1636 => 9.66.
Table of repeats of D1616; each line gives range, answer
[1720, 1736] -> 9.09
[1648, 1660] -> 9.2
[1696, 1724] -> 8.68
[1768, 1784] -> 10.1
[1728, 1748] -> 9.39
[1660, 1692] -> 9.47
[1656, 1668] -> 9.6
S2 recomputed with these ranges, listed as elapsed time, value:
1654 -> 9.2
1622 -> 9.21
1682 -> 10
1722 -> 9.09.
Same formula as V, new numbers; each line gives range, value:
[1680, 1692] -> 9.79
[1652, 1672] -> 9.64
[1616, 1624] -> 9.51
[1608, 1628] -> 9.89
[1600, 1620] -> 9.82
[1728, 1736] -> 9.74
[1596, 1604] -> 9.25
